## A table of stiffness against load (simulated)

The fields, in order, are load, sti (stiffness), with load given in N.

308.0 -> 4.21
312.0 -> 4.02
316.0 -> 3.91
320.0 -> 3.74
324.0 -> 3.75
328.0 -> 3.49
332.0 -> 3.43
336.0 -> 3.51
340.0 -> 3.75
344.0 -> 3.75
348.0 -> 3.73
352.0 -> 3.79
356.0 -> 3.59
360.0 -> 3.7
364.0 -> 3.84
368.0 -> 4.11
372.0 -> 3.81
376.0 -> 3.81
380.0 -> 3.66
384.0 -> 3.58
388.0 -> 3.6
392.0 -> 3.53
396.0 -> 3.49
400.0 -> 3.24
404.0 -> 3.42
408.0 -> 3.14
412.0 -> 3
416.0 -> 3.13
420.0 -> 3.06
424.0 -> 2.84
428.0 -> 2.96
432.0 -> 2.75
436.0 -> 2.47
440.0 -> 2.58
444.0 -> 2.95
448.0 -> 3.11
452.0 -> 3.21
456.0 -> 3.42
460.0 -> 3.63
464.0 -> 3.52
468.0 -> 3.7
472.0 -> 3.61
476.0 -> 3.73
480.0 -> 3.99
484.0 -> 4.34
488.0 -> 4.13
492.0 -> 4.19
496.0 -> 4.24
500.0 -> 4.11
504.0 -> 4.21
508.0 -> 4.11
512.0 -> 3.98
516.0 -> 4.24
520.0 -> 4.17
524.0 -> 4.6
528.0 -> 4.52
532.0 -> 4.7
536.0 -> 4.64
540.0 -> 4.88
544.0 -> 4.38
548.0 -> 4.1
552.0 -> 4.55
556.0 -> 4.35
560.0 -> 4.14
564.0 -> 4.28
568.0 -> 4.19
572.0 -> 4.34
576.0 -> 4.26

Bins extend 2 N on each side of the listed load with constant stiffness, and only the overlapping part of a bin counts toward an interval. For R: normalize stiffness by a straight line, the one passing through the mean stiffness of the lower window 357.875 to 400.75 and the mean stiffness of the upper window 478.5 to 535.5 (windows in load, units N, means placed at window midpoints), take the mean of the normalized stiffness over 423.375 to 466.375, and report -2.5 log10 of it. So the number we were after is 0.29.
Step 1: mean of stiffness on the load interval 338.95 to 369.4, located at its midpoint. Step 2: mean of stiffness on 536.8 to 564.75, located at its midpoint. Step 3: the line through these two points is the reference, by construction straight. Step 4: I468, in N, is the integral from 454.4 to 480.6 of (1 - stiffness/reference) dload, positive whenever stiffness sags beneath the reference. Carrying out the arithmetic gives 3.1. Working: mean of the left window 3.78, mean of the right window 4.4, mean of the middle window 3.64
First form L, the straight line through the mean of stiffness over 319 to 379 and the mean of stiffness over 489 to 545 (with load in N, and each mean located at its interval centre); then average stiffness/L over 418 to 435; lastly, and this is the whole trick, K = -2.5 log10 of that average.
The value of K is 0.36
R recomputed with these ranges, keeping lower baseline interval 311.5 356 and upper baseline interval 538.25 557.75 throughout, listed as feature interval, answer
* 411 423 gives 0.292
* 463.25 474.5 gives 0.152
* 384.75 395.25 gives 0.099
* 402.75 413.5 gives 0.238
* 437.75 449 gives 0.390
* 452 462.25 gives 0.191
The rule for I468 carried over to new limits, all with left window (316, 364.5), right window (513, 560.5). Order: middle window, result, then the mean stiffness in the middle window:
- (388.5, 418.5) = 4.81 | 3.29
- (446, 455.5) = 2.09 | 3.2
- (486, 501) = 0.35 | 4.17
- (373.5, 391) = 0.82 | 3.66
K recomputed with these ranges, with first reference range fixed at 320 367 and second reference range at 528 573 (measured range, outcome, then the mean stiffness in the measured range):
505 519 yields 0.04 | 4.12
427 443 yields 0.43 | 2.69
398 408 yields 0.18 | 3.29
